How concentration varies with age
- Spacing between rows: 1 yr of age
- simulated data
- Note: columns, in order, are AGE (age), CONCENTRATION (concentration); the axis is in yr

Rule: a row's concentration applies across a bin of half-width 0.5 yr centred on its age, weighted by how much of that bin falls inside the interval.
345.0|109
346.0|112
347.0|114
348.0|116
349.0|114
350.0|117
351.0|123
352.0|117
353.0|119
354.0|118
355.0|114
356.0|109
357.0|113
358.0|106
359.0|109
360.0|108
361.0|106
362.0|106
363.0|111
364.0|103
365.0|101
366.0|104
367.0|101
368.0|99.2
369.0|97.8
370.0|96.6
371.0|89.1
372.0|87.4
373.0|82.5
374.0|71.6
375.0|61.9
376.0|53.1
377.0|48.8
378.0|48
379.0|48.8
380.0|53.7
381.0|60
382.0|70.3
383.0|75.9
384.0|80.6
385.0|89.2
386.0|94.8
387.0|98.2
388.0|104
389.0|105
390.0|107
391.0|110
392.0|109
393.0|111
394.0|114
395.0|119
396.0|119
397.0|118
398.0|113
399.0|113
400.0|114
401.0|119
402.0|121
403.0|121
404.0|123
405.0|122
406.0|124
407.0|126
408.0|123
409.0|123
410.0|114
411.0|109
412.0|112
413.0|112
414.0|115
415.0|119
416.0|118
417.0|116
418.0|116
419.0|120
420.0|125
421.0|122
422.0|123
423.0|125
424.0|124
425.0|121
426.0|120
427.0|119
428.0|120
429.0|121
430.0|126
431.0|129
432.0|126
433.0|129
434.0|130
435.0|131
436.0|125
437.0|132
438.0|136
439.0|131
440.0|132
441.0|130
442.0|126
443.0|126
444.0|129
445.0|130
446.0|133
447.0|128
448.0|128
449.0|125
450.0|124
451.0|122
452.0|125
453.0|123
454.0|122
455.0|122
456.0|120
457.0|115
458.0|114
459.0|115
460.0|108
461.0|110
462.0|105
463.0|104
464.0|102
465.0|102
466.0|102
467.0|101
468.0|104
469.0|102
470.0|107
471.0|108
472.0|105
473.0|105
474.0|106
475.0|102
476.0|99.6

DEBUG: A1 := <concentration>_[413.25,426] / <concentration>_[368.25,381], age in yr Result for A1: 1.7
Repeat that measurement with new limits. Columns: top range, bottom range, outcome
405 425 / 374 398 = 1.37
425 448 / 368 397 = 1.47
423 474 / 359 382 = 1.42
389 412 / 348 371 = 1.07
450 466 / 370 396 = 1.35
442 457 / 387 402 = 1.11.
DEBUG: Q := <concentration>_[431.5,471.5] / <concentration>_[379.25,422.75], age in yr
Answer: 1.10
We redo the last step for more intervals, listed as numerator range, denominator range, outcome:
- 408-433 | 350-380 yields 1.27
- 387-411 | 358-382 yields 1.36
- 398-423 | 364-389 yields 1.47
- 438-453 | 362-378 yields 1.48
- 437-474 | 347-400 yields 1.20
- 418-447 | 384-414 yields 1.12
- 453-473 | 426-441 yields 0.86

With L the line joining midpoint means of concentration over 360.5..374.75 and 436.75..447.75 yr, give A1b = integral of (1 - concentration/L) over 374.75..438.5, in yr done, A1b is 3.14 yr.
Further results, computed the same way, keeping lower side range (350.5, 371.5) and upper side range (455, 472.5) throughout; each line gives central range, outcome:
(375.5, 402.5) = 3.55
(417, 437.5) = -3.14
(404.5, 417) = -1.23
